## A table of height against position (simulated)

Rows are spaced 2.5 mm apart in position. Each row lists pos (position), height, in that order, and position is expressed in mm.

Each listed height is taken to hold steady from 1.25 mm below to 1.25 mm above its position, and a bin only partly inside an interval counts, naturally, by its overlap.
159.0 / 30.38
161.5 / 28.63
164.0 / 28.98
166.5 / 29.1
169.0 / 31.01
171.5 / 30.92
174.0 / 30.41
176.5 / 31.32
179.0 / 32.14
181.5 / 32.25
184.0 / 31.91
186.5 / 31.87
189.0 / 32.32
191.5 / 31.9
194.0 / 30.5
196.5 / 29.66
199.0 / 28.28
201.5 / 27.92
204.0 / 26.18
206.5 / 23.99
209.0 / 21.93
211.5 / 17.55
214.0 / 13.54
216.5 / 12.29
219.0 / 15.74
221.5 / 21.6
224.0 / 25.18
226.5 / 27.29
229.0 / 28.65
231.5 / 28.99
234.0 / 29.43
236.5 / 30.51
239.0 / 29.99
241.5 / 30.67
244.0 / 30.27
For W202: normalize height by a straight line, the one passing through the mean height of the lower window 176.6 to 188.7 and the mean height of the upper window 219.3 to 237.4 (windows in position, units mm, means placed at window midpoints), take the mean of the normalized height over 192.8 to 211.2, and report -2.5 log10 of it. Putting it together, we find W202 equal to 0.131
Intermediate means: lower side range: 32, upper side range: 26.7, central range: 26.4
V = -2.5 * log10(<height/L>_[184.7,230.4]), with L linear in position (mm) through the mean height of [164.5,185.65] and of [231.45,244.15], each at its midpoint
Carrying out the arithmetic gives 0.22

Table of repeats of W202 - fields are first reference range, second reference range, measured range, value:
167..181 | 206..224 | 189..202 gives -0.22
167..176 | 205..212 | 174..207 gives -0.16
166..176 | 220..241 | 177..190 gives -0.07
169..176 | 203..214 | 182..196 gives -0.19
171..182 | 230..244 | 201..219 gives 0.47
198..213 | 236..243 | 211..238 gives 0.21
